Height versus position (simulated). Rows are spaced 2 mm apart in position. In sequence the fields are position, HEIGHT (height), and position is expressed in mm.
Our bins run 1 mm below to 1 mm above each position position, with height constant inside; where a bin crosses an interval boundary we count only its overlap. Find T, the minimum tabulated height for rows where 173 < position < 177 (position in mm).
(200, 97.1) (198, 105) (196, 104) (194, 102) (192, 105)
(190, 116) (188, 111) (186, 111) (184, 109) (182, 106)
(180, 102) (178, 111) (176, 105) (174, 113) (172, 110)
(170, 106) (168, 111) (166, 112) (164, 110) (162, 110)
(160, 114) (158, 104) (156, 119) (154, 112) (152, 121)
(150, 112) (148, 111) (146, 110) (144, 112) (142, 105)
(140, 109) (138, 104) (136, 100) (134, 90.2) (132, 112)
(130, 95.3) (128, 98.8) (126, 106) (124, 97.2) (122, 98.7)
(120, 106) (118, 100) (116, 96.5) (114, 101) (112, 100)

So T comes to 105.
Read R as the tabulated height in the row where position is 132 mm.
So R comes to 112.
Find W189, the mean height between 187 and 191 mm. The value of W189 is 114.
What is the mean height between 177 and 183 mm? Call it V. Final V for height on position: 106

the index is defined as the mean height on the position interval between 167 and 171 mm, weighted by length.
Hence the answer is 108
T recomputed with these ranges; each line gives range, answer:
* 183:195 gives 102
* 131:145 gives 90.2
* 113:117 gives 96.5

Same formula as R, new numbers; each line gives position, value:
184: 109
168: 111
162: 110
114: 101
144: 112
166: 112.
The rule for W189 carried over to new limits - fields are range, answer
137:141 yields 106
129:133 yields 104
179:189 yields 108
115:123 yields 100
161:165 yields 110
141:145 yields 108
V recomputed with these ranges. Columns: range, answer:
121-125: 98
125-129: 102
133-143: 102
